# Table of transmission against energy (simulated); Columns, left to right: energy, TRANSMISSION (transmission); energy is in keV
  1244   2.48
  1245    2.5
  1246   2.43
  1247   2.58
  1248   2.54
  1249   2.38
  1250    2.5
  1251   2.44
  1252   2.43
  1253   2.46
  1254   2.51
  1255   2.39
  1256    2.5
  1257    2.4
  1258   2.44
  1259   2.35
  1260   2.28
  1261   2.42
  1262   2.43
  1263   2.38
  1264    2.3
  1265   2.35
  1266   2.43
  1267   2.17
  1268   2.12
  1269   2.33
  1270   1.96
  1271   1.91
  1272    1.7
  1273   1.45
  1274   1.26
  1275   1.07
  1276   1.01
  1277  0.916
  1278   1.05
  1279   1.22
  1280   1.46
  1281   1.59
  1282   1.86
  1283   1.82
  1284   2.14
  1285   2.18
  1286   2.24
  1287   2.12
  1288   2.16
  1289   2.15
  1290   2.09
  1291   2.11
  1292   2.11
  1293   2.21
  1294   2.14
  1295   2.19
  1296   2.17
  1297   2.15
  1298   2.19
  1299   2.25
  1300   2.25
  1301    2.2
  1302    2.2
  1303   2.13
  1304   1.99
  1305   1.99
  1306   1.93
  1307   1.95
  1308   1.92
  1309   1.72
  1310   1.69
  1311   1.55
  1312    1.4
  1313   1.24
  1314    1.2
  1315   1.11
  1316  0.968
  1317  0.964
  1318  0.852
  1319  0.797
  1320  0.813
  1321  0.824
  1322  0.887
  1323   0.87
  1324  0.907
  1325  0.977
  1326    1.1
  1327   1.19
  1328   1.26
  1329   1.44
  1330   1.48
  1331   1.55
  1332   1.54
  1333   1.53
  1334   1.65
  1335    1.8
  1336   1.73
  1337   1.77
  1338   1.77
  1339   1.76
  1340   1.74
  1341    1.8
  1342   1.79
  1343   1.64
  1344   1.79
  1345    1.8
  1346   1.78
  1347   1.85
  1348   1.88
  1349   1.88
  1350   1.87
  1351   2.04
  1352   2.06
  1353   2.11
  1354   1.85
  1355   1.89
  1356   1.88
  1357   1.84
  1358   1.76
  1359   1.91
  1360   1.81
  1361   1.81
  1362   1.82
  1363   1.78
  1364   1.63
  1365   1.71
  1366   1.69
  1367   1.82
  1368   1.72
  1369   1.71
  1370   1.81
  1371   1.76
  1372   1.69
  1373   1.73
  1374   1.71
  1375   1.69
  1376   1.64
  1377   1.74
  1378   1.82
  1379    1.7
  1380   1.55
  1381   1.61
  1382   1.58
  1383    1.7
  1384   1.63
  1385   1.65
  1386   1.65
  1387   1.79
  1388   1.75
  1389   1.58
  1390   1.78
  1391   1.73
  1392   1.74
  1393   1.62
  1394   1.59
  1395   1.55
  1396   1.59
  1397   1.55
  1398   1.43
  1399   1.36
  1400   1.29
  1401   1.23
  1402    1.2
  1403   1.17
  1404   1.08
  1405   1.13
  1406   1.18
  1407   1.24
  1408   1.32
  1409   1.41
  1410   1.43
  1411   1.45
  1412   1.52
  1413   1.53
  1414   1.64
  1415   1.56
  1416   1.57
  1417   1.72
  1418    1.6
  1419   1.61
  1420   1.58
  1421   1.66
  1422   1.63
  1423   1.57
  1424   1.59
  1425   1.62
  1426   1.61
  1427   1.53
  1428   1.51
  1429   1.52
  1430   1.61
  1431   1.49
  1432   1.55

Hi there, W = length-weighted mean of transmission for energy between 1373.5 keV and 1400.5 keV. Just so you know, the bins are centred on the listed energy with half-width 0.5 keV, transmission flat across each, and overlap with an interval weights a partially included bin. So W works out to 1.63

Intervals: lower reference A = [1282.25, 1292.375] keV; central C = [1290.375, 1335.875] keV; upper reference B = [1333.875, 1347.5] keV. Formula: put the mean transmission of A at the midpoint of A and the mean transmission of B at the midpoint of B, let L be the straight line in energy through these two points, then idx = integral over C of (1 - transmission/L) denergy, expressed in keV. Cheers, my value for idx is 8.5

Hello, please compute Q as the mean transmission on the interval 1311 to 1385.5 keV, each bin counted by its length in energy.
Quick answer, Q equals 1.58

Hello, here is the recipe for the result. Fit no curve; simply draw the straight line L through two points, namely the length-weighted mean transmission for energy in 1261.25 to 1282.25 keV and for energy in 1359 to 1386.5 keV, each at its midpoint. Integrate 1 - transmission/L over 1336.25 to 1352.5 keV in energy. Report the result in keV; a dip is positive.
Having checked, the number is -0.9 keV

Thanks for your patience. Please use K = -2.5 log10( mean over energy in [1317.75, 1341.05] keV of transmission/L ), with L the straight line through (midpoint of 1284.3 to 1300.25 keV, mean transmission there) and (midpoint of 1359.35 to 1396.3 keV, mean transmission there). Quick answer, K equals 0.42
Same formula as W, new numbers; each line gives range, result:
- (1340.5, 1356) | 1.87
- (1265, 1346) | 1.67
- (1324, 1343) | 1.53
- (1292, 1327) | 1.58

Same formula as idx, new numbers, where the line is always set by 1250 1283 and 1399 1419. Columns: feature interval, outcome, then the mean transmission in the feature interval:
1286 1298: -1.70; 2.15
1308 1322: 4.77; 1.18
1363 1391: -3.25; 1.7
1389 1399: -1.05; 1.6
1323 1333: 2.69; 1.26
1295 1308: -1.89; 2.11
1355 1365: -1.30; 1.8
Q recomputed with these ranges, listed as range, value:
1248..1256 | 2.45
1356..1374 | 1.77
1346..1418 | 1.64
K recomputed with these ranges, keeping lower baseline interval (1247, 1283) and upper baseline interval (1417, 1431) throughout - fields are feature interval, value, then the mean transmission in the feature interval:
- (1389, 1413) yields 0.16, 1.42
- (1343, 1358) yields -0.05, 1.88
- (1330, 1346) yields 0.08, 1.71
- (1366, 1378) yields 0.00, 1.73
